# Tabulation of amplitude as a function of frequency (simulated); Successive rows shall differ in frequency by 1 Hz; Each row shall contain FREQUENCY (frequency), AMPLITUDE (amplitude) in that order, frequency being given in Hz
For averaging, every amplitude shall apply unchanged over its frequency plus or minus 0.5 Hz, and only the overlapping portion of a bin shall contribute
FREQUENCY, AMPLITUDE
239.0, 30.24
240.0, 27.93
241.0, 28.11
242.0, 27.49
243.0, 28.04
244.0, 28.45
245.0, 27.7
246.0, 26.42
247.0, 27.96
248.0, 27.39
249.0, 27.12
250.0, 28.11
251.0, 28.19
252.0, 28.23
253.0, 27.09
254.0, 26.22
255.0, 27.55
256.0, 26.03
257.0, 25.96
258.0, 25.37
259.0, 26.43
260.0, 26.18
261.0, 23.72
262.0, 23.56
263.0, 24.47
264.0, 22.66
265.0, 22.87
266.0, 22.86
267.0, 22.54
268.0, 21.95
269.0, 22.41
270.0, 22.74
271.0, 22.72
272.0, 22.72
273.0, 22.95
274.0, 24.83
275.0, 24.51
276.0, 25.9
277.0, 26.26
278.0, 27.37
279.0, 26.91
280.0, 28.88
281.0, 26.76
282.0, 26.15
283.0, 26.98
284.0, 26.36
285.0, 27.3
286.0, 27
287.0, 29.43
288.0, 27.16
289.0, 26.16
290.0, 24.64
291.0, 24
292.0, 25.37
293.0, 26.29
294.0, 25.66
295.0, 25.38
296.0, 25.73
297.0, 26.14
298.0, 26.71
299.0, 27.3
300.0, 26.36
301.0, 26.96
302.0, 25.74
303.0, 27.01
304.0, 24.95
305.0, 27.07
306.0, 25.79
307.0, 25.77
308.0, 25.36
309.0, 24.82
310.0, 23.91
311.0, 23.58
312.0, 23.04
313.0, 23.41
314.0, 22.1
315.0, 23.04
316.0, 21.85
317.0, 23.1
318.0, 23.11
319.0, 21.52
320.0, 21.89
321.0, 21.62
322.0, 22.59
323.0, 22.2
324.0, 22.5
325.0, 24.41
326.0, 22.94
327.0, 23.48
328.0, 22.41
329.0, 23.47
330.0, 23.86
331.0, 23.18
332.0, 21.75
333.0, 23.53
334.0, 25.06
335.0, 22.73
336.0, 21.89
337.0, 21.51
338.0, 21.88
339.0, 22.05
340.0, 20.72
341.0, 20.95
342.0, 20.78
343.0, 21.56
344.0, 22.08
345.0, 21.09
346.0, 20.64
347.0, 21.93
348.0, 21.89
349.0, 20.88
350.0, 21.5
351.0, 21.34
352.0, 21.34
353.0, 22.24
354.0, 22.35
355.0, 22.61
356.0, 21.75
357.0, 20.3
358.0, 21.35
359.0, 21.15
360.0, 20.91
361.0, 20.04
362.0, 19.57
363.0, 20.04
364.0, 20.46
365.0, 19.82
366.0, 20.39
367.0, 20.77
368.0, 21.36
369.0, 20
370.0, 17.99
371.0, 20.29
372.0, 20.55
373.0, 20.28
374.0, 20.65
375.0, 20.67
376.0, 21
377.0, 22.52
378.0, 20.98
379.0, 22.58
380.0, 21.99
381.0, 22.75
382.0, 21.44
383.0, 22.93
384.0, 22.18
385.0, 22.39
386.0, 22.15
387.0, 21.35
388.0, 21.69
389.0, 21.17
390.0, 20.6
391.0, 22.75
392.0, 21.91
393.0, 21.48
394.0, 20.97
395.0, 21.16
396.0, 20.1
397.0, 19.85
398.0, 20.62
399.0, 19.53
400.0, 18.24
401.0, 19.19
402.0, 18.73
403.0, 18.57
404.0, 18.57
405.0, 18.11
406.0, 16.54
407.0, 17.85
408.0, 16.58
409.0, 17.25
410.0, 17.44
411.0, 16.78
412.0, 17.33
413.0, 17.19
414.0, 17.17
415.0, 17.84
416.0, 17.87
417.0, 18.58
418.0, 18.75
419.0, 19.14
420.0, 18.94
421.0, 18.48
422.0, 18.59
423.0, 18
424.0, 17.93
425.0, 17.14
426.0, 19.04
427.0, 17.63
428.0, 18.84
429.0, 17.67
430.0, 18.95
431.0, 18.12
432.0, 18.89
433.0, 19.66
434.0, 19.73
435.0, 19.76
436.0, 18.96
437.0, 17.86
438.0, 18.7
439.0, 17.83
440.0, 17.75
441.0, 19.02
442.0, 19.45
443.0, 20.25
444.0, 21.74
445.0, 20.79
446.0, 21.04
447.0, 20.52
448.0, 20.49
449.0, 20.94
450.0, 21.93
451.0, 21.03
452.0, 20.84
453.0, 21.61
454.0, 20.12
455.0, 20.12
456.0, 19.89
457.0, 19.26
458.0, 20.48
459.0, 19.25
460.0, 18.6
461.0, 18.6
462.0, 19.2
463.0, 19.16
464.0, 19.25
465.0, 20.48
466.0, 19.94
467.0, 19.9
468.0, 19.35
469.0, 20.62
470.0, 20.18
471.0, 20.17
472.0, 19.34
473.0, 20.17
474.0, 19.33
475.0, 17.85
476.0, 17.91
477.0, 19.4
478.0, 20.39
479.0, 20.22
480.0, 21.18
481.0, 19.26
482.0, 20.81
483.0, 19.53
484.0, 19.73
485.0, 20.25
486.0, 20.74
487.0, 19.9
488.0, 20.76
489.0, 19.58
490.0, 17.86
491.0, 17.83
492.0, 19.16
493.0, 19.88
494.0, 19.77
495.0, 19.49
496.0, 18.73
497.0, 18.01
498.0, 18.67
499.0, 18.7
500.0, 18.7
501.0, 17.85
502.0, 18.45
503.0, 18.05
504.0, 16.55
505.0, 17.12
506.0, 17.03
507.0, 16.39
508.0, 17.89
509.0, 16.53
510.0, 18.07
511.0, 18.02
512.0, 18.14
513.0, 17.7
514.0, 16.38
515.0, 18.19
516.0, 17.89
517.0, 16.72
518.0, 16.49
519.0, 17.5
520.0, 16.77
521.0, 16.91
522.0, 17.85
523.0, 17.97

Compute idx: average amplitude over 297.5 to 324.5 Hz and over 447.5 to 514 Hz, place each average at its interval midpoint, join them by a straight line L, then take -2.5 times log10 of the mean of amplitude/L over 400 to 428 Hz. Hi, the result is 0.18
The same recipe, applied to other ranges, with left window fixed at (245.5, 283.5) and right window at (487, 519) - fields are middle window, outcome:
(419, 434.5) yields 0.107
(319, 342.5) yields 0.044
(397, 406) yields 0.128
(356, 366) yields 0.101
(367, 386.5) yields 0.035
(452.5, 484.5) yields -0.032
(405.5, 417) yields 0.206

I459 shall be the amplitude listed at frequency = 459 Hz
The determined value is 19.25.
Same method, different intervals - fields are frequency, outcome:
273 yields 22.95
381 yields 22.75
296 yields 25.73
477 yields 19.4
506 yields 17.03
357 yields 20.3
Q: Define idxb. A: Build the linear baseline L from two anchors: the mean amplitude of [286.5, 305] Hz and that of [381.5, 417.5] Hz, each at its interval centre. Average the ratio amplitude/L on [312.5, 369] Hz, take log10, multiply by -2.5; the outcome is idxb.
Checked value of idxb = 0.070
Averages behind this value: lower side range 26.2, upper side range 19.6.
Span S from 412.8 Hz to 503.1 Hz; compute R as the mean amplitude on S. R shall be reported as 19.3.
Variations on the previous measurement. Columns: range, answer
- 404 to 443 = 18.2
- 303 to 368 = 22.3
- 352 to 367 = 20.9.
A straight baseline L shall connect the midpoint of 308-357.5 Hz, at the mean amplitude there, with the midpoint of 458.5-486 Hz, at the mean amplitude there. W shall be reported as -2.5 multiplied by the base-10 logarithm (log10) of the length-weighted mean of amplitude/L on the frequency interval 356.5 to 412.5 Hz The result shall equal 0.06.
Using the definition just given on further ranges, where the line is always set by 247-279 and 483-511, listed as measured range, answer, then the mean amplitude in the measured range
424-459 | 0.031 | 19.6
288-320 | -0.039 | 24.9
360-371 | 0.112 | 20.1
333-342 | 0.046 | 22.1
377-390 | -0.008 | 21.9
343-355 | 0.055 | 21.6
